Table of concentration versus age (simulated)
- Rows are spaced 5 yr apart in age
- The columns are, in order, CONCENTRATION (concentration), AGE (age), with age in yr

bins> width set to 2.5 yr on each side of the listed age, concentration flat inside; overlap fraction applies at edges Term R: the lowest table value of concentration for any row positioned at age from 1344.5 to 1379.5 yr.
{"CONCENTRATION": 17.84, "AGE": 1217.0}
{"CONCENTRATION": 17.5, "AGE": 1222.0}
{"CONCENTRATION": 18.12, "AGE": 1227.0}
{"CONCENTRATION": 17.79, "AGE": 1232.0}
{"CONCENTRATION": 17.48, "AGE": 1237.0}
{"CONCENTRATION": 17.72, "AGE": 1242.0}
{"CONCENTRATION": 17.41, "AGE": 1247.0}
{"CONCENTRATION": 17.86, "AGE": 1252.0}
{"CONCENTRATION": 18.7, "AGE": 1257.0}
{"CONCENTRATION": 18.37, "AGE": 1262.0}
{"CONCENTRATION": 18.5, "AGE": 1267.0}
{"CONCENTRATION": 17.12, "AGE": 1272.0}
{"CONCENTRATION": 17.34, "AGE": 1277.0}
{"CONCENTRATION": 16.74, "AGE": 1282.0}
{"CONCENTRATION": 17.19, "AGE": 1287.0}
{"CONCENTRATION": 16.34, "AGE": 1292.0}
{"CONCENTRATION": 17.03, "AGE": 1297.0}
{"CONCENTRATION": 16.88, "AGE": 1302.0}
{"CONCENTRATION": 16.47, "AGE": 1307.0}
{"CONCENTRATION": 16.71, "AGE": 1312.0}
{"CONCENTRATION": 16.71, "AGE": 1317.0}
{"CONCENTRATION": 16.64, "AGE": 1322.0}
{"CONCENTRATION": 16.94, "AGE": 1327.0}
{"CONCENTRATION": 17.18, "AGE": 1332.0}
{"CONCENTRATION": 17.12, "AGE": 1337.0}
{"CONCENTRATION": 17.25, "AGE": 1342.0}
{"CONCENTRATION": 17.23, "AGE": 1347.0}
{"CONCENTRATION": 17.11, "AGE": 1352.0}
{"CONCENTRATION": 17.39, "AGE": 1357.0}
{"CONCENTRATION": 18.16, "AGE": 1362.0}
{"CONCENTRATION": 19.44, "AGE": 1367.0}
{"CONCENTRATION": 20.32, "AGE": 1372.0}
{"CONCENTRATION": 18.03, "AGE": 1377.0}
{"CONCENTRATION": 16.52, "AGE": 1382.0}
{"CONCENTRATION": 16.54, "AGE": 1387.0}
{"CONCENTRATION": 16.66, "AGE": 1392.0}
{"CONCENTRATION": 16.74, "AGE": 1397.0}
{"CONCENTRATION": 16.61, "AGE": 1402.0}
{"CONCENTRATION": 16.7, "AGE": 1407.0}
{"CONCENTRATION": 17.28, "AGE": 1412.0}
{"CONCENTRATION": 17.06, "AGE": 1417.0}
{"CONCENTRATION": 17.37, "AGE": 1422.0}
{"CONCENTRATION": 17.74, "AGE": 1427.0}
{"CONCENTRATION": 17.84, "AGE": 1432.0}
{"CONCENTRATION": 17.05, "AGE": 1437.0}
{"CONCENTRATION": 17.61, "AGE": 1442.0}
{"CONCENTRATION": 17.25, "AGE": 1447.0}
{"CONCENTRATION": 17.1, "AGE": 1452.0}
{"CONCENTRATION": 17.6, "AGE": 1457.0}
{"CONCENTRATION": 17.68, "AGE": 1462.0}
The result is 17.11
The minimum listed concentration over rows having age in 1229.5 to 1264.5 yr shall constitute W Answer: 17.41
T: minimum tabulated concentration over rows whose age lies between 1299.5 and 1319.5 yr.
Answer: 16.47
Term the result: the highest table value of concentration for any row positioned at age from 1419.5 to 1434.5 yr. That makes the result 17.84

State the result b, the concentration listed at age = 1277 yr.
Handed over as 17.34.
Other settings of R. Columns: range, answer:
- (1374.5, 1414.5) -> 16.52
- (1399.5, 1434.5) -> 16.61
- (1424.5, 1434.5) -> 17.74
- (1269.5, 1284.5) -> 16.74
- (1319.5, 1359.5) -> 16.64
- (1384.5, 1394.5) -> 16.54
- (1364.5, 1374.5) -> 19.44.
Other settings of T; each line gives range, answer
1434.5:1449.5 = 17.05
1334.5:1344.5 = 17.12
